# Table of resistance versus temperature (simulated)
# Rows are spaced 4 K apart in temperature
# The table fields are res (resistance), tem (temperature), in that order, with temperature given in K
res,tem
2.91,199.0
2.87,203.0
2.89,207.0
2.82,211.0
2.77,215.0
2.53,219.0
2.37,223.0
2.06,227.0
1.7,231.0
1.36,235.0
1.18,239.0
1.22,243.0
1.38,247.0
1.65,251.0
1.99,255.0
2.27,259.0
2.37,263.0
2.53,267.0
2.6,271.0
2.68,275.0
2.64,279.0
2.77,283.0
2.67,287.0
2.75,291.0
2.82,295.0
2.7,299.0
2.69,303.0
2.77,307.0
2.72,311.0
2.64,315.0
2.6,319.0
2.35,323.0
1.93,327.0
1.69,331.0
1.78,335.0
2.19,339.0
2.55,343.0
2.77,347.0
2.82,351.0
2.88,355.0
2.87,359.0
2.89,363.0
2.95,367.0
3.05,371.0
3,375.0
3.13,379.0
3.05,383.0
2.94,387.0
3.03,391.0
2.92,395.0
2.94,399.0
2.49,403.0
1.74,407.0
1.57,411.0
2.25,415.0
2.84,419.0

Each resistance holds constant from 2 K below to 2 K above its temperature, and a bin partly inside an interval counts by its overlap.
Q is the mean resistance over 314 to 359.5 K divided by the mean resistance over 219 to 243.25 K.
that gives 1.4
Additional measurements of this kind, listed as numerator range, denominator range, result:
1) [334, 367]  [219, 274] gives 1.36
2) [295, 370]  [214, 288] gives 1.20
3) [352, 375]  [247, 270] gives 1.39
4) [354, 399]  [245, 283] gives 1.31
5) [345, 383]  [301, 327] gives 1.14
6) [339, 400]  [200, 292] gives 1.28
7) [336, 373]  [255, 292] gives 1.08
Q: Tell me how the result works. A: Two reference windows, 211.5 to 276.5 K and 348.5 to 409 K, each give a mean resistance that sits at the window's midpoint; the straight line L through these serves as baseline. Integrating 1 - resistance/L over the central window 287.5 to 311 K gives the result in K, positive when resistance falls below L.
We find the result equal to -3.6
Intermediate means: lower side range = 2.05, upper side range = 2.85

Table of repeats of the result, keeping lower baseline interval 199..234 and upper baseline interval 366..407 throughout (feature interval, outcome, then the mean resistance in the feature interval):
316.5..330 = 2.36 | 2.26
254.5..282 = 1.45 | 2.48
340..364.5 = 0.36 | 2.77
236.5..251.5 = 7.21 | 1.33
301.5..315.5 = -0.02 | 2.71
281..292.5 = -0.31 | 2.73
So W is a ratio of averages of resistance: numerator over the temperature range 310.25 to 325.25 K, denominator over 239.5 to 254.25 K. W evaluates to 1.77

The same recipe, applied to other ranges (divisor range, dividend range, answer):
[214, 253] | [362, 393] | 1.67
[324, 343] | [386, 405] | 1.44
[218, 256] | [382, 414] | 1.49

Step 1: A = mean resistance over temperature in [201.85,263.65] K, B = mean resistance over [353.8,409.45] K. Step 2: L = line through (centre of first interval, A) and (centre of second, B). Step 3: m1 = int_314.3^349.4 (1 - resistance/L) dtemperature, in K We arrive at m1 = 4.22 K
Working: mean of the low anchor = 2.07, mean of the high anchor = 2.84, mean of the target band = 2.27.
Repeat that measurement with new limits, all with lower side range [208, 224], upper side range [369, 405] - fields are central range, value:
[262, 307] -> 1.7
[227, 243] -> 7.2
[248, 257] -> 3.1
